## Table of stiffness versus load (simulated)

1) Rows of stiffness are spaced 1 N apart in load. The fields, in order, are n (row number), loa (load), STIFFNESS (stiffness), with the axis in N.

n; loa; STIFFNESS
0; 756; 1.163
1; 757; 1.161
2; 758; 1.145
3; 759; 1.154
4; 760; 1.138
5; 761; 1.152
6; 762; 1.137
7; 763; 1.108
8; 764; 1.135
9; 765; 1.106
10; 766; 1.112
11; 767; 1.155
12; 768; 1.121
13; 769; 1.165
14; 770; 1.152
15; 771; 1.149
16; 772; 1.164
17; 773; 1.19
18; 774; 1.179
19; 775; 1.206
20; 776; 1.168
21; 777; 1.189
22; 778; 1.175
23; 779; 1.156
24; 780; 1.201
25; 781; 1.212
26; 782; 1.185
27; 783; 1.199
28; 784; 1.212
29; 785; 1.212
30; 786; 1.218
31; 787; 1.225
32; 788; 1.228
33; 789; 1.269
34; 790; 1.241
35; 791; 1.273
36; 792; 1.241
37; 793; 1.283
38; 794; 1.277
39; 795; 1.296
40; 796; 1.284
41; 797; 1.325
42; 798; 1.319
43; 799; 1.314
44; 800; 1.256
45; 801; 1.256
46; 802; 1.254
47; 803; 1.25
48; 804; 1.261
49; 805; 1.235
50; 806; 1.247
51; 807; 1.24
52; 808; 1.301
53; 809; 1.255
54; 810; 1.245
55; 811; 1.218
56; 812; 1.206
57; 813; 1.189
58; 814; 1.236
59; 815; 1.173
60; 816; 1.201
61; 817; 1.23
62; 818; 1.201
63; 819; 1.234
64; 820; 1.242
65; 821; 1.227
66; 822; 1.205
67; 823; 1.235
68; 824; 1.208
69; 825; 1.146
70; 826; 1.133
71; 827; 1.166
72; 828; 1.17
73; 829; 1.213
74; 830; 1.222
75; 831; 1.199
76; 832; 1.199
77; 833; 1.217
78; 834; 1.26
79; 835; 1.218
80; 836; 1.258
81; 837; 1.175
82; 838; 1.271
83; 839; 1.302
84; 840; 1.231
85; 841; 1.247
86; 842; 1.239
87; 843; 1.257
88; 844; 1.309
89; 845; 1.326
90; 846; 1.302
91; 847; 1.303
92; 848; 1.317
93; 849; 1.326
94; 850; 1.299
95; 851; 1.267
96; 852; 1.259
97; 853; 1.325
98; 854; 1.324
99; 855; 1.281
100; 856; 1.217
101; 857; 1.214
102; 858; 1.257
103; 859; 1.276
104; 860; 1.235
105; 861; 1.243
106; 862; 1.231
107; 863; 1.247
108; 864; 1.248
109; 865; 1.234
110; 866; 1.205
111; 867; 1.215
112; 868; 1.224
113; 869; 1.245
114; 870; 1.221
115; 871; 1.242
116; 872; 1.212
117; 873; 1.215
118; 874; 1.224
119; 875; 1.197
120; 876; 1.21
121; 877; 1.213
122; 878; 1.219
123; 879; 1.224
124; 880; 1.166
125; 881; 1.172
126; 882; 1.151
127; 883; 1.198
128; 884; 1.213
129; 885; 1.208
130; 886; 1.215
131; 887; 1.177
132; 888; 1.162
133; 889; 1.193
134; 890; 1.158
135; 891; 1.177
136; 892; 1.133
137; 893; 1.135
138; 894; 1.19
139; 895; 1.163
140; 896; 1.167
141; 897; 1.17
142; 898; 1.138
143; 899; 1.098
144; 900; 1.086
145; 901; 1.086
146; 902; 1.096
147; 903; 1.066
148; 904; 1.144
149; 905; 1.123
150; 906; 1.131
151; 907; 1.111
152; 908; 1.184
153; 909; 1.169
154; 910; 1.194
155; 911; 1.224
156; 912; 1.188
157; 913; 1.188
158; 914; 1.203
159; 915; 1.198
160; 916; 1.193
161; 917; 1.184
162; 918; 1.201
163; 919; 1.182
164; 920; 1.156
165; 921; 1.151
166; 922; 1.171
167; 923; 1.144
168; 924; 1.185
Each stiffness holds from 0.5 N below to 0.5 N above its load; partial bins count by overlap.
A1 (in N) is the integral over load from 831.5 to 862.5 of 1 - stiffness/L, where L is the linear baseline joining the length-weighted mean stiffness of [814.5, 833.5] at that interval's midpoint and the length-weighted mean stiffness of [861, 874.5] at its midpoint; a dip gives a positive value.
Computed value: -1.2 N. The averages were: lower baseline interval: 1.2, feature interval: 1.26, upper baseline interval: 1.23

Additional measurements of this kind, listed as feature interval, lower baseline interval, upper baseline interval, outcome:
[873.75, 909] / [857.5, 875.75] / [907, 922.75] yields 1.3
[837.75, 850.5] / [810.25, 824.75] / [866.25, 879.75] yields -0.7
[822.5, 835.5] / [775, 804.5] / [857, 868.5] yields 0.4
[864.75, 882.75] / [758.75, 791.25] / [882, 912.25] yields -0.8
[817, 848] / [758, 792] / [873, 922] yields -1.5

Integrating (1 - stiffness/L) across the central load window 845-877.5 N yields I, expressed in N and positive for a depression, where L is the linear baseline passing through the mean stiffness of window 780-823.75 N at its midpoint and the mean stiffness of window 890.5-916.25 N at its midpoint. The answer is -1.72 N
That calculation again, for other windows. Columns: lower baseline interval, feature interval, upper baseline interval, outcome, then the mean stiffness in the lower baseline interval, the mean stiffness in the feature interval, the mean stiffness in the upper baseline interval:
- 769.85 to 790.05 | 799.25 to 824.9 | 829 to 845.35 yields -0.2 N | 1.2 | 1.23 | 1.24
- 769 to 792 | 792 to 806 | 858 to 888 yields -0.8 N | 1.2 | 1.28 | 1.22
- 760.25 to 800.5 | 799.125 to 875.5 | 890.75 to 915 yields -3.9 N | 1.2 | 1.24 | 1.15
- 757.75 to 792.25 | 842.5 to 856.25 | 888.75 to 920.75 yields -1.5 N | 1.18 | 1.3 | 1.16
